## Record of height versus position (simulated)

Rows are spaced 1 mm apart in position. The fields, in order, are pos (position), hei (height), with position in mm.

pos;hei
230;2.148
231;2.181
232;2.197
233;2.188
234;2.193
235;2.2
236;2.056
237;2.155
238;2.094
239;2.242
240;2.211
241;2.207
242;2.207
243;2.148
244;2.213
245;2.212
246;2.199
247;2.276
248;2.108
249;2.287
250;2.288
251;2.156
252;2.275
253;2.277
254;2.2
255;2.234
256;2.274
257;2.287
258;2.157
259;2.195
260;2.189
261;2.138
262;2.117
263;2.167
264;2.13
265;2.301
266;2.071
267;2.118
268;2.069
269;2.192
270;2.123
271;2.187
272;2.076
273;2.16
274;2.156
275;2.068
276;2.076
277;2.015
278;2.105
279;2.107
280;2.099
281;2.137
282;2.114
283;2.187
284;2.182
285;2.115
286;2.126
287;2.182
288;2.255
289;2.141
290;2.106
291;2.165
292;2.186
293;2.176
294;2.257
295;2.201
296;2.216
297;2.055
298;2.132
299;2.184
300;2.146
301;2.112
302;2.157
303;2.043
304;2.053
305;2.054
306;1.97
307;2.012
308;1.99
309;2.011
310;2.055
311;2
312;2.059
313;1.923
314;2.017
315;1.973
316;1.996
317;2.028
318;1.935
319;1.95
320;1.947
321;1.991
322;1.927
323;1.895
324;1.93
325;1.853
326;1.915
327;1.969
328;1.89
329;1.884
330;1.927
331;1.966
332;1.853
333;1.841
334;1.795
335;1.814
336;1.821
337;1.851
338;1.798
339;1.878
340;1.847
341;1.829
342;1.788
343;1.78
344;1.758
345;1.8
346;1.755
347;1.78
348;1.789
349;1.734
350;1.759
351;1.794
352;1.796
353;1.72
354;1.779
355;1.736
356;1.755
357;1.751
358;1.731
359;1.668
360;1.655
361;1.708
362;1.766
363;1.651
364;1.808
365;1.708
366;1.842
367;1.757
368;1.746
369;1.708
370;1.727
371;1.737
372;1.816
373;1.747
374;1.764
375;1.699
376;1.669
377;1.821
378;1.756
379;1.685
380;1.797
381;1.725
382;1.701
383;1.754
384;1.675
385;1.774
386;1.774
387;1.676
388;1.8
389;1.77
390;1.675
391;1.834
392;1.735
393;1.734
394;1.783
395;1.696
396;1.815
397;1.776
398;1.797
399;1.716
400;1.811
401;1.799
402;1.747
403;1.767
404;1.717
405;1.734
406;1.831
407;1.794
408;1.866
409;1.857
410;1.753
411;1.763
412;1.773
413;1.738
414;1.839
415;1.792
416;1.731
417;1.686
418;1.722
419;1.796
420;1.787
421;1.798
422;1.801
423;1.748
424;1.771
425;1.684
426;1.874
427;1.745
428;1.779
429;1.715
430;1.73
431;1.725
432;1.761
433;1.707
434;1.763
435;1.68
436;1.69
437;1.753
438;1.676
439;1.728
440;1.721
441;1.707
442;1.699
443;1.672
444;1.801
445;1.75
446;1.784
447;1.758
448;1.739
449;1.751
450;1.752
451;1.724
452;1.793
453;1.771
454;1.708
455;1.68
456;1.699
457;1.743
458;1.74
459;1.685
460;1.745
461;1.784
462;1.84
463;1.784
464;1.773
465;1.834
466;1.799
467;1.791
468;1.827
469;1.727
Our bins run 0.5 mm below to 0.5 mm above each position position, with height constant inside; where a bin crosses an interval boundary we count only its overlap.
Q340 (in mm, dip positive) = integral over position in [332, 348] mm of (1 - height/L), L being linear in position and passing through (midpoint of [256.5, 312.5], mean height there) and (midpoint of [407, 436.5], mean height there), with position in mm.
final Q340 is 1.4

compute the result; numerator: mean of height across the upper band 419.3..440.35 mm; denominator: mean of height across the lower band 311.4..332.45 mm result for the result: 0.9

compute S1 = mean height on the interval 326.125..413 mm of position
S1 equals 1.78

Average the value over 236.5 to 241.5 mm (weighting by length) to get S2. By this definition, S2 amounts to 2.18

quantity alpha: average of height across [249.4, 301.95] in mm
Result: 2.16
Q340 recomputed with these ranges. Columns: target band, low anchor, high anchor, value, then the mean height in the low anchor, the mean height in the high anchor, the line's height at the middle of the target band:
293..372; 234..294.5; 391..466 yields 4.3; 2.17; 1.76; 2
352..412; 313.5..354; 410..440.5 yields 1.7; 1.86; 1.75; 1.8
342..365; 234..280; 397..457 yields 2.2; 2.17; 1.75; 1.93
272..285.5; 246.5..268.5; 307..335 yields 0.0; 2.2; 1.94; 2.11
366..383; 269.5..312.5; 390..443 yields 1.2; 2.12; 1.76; 1.88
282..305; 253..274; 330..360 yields -1.3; 2.17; 1.79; 2.03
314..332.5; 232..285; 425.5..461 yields 0.7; 2.17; 1.74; 2.02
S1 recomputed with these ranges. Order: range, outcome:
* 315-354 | 1.86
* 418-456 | 1.74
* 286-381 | 1.9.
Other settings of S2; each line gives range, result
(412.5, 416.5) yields 1.77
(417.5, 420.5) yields 1.77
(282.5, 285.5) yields 2.16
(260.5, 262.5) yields 2.13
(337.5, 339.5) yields 1.84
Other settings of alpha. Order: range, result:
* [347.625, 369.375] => 1.74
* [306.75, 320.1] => 1.99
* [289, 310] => 2.11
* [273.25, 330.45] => 2.06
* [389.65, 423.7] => 1.77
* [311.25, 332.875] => 1.94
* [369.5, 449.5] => 1.75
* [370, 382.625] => 1.74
